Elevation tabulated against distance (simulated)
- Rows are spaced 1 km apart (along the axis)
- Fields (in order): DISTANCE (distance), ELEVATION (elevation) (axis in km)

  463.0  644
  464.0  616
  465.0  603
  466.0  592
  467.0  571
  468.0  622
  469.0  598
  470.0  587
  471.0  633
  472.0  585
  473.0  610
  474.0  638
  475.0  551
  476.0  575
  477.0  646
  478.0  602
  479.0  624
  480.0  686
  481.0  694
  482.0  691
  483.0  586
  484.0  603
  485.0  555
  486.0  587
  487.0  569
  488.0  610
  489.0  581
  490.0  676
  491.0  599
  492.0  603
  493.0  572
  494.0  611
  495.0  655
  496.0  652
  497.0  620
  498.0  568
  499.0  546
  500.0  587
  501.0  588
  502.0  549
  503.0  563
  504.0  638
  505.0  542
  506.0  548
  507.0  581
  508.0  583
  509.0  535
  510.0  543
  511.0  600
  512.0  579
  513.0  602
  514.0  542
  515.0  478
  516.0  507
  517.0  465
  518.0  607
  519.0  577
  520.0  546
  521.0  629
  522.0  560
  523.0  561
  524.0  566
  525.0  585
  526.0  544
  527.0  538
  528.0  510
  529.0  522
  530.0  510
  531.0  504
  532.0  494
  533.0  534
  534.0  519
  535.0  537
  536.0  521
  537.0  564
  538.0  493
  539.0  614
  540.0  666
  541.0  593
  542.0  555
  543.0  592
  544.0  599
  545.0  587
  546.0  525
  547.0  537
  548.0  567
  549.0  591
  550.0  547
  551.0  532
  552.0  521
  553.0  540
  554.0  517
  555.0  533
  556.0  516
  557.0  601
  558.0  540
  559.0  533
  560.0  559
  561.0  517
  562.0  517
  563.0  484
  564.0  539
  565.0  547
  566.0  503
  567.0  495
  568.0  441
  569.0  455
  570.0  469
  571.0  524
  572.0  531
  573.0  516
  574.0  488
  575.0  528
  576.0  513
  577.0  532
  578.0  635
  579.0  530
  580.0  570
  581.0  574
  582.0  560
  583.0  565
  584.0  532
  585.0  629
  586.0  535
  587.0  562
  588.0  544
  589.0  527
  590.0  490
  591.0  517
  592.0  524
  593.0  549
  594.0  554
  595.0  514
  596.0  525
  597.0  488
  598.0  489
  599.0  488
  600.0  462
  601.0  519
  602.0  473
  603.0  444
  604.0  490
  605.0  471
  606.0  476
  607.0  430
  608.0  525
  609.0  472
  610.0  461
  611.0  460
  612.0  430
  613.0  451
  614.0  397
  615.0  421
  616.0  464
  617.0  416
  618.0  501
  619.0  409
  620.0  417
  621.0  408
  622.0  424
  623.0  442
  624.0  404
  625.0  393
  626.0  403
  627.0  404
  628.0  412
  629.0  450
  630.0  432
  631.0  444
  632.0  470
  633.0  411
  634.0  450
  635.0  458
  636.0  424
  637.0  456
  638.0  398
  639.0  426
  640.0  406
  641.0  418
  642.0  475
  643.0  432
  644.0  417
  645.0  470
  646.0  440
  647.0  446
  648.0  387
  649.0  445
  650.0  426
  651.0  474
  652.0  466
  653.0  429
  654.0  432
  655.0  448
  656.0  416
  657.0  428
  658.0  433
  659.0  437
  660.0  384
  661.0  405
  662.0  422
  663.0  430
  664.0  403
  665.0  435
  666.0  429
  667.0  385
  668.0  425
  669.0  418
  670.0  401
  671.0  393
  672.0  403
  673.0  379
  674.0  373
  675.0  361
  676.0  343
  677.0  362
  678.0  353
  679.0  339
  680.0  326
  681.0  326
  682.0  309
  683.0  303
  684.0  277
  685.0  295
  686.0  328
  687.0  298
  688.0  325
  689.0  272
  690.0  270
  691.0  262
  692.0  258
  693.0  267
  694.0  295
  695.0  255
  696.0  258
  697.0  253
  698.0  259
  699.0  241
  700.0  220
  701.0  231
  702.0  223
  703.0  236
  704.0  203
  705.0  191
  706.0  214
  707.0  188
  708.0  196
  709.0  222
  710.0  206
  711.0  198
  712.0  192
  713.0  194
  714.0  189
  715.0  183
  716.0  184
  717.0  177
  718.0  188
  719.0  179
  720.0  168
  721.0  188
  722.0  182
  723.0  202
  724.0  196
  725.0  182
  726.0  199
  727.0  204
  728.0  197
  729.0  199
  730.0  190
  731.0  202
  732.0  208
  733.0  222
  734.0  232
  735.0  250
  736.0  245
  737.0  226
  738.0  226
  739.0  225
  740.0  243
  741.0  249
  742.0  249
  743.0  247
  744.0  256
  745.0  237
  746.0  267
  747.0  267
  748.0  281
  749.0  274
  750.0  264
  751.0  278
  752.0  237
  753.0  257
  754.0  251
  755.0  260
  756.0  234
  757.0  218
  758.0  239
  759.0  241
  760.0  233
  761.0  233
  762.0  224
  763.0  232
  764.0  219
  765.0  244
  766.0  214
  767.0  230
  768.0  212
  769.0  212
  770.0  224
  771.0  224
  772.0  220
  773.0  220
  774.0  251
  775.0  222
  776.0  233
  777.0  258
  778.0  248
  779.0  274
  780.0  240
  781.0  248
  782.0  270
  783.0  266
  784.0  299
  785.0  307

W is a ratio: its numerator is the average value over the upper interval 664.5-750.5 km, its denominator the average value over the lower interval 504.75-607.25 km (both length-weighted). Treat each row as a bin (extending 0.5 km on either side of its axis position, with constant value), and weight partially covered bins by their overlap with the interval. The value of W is 0.5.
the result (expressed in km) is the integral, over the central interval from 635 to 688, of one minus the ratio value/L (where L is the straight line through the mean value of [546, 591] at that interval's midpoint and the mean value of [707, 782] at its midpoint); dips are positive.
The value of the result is -3.9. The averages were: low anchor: 533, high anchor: 225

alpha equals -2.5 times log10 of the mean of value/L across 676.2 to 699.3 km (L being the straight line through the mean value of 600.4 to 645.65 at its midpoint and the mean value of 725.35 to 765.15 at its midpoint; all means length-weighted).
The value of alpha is 0.14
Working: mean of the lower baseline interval 441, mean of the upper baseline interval 236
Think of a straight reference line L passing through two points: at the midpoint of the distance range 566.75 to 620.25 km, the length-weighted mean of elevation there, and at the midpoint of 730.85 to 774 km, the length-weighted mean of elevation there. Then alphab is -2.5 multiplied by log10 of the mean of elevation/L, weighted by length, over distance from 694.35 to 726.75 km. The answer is 0.43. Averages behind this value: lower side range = 500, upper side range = 238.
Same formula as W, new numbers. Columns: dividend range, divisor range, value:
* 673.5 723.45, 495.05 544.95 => 0.45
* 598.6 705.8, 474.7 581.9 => 0.69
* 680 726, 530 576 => 0.44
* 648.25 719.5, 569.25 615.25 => 0.62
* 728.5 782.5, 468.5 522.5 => 0.40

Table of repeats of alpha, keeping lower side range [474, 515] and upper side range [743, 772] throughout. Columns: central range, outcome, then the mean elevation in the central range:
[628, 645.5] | -0.09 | 437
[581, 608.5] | -0.12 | 515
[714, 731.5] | 0.45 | 189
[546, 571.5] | -0.03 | 525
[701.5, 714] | 0.45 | 205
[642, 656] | -0.14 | 440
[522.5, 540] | 0.01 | 540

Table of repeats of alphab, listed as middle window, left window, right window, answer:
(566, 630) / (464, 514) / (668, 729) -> -0.15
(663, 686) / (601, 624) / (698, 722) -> -0.24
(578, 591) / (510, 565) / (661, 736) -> -0.18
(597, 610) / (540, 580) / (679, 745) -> -0.07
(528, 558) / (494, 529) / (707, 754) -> -0.06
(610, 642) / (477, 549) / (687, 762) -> -0.11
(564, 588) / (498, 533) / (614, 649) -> -0.09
